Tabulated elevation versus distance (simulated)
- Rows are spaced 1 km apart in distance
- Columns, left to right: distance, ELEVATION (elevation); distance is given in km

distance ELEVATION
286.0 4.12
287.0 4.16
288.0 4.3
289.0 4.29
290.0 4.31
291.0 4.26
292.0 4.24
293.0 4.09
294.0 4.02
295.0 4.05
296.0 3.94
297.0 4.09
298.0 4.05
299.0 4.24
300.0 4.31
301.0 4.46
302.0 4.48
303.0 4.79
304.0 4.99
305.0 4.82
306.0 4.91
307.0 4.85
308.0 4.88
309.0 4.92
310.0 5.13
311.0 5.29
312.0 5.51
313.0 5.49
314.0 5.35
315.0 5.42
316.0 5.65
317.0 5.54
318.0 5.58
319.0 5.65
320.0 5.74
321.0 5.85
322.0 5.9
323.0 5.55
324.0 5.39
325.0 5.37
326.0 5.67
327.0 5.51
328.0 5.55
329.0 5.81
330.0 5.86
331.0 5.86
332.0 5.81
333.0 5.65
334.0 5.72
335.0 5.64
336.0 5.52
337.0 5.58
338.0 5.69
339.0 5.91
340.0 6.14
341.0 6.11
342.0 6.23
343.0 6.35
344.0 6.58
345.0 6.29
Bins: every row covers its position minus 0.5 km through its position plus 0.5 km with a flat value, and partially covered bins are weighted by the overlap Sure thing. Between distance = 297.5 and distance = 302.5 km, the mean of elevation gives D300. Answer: 4.31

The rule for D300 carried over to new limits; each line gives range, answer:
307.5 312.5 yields 5.15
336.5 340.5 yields 5.83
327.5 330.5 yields 5.74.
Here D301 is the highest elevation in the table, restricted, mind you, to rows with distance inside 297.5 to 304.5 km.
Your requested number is 4.99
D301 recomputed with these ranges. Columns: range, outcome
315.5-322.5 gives 5.9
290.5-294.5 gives 4.26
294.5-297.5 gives 4.09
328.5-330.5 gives 5.86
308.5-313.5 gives 5.51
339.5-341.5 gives 6.14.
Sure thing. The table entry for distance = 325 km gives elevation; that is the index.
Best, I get 5.37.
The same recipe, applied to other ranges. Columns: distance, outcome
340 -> 6.14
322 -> 5.9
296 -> 3.94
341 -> 6.11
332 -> 5.81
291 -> 4.26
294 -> 4.02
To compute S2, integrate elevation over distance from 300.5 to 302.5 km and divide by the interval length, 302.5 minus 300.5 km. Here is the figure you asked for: 4.47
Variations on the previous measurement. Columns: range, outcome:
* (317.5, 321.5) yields 5.71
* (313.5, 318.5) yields 5.51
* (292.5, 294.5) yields 4.05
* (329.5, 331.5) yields 5.86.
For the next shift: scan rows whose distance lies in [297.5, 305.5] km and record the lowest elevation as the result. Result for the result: 4.05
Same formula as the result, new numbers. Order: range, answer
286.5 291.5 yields 4.16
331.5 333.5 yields 5.65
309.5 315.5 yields 5.13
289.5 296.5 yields 3.94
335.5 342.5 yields 5.52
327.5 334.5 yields 5.55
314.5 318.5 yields 5.42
